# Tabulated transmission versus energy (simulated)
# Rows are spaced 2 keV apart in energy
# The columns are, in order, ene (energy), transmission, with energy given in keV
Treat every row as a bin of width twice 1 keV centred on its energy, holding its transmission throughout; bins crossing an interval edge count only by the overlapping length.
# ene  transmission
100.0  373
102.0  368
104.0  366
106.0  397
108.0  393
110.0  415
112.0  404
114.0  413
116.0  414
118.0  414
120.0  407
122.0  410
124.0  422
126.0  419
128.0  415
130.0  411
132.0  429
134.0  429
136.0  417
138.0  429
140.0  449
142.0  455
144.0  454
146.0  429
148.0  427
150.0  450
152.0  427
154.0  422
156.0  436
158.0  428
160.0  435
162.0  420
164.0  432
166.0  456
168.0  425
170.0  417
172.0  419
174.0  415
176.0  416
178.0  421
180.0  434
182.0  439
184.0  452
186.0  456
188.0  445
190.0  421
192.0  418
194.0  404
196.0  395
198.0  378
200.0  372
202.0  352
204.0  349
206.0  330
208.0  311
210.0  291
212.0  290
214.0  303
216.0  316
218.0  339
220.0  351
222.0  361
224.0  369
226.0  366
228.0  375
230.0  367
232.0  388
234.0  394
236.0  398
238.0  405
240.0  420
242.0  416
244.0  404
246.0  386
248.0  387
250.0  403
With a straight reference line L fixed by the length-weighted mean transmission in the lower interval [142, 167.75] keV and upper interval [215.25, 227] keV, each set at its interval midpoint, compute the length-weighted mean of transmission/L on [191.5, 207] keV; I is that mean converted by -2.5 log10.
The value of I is 0.02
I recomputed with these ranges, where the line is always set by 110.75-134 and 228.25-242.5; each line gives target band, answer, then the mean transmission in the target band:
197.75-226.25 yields 0.19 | 337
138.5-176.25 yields -0.06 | 432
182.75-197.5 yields -0.06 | 426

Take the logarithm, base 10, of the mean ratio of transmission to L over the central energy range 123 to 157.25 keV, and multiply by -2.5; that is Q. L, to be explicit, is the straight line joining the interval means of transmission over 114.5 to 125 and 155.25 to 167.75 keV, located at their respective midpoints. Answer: -0.02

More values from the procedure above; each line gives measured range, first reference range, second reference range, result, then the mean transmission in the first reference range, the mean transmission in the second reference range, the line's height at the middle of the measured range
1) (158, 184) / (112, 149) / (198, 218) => -0.15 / 424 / 327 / 373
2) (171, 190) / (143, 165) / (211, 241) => -0.07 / 433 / 363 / 407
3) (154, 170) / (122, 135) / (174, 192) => -0.01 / 420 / 433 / 428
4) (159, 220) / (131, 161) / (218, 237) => 0.03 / 434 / 372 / 401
